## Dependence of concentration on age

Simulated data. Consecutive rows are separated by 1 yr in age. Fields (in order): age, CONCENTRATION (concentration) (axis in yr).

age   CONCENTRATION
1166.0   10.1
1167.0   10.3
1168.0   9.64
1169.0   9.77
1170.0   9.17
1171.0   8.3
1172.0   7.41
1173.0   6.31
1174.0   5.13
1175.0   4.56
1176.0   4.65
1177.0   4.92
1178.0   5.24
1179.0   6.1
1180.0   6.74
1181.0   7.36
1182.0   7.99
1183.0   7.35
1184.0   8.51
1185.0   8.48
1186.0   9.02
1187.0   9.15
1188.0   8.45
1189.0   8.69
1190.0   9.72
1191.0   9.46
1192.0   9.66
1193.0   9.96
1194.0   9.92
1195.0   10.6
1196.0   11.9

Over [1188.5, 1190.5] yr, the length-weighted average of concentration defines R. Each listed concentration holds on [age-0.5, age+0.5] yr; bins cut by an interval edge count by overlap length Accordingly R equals 9.21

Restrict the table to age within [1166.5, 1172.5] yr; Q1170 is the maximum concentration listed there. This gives 10.3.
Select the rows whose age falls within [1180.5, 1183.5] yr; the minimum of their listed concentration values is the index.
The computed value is 7.35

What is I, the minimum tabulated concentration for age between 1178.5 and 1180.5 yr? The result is 6.1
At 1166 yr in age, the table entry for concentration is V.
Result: 10.1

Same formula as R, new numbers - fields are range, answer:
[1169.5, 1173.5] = 7.8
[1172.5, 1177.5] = 5.11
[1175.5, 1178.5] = 4.94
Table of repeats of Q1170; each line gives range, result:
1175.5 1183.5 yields 7.99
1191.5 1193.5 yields 9.96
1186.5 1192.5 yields 9.72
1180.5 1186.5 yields 9.02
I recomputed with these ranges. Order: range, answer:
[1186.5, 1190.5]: 8.45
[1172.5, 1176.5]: 4.56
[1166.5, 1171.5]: 8.3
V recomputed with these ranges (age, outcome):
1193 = 9.96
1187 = 9.15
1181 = 7.36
